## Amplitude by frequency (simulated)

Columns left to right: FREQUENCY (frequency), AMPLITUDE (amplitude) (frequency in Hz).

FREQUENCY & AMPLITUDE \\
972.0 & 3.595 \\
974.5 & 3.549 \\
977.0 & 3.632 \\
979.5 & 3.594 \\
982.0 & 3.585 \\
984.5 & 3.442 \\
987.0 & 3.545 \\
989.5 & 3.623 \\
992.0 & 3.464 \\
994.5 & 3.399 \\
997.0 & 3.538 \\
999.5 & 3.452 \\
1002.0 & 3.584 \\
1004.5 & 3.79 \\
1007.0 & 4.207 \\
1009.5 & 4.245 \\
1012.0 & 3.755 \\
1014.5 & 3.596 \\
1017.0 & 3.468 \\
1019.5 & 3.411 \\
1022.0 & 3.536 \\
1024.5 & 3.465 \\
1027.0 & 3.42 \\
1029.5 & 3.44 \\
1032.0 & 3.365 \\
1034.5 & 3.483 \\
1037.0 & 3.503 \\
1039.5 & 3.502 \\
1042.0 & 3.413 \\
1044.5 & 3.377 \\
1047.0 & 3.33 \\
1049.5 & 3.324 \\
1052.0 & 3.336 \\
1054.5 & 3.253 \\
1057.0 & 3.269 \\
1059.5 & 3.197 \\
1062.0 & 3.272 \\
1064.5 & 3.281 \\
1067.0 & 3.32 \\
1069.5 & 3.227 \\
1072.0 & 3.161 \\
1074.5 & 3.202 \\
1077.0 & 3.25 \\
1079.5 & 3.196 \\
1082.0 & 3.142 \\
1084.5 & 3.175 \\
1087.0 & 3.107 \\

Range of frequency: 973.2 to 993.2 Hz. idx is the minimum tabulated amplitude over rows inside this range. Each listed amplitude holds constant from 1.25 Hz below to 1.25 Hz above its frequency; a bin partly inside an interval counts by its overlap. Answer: 3.442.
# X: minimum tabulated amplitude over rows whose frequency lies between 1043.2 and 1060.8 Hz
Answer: 3.197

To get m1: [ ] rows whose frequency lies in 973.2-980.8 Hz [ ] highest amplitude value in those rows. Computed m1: 3.632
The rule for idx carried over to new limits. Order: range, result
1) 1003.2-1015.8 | 3.596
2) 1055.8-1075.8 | 3.161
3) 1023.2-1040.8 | 3.365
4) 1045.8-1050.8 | 3.324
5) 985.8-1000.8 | 3.399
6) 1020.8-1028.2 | 3.42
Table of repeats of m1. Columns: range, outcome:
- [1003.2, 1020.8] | 4.245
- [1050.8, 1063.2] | 3.336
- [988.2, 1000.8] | 3.623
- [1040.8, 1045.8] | 3.413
